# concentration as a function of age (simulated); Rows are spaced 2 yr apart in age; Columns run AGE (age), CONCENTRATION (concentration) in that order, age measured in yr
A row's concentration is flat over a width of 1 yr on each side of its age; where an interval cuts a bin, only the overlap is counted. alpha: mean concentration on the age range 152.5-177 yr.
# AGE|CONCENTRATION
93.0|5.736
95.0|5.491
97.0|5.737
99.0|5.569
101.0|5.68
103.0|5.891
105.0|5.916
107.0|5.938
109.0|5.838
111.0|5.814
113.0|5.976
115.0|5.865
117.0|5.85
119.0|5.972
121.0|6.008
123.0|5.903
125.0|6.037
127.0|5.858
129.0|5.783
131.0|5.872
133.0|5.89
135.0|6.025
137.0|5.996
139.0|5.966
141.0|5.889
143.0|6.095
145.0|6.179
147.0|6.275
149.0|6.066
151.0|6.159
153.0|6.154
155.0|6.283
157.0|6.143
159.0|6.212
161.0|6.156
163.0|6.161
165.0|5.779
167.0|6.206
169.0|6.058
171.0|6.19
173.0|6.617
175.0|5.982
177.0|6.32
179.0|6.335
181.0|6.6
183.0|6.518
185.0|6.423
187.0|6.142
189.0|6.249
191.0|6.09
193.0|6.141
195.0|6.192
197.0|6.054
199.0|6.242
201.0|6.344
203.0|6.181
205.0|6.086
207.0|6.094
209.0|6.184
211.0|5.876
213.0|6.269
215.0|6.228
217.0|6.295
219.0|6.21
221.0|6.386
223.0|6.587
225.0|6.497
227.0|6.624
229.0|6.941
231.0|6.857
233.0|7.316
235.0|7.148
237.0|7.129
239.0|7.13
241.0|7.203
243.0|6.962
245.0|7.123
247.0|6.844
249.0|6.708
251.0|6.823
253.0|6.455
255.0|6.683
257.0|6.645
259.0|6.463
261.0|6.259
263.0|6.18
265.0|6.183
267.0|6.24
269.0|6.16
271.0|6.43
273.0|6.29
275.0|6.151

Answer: 6.17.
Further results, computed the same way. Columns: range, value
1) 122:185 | 6.12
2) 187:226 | 6.22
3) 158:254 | 6.44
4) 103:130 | 5.9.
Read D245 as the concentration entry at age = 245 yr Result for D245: 7.123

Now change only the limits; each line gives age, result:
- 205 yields 6.086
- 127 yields 5.858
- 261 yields 6.259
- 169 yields 6.058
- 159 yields 6.212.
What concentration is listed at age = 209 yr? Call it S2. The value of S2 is 6.184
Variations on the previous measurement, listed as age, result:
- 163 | 6.161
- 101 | 5.68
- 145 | 6.179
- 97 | 5.737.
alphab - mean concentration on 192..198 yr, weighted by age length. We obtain 6.13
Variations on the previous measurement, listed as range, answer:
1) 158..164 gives 6.18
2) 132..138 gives 5.97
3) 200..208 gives 6.18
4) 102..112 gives 5.88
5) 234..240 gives 7.14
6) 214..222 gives 6.28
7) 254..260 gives 6.6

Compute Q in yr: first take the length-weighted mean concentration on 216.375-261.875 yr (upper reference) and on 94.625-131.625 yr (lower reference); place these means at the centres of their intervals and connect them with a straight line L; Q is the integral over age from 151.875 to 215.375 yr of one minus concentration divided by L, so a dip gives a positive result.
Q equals 1.5 yr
